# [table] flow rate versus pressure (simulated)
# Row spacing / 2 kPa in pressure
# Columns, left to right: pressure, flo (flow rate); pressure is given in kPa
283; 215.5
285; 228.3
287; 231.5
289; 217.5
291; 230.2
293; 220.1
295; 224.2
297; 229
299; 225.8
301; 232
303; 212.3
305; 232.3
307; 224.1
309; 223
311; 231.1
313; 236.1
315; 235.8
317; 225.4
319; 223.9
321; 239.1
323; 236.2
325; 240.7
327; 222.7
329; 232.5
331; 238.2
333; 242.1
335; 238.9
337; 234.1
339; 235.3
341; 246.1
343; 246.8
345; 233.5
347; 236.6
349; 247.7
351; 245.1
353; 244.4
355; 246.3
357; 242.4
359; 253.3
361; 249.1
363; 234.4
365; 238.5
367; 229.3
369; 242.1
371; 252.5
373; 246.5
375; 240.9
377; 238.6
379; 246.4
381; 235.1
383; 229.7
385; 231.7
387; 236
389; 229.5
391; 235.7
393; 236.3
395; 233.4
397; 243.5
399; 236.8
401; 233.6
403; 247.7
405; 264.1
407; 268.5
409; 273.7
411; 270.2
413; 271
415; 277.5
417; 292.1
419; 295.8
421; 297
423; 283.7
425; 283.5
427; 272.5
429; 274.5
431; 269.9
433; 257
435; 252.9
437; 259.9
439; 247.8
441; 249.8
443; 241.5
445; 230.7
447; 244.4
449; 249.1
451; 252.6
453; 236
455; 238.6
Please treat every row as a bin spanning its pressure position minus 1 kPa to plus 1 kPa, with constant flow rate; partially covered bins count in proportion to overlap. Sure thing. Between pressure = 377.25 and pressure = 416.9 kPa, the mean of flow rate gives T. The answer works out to 248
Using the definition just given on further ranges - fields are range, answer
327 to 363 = 241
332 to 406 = 241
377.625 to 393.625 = 235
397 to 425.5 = 270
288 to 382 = 236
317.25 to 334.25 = 234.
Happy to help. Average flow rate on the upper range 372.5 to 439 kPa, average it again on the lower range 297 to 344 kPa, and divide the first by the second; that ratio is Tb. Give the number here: 1.1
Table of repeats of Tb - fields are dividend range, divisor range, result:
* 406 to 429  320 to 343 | 1.18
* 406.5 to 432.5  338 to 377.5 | 1.15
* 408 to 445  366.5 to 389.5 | 1.13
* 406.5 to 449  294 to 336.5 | 1.16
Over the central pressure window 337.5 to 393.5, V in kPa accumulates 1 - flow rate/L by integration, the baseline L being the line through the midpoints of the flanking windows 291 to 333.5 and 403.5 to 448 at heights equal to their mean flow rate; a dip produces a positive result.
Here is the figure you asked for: 1.5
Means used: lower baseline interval 230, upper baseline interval 267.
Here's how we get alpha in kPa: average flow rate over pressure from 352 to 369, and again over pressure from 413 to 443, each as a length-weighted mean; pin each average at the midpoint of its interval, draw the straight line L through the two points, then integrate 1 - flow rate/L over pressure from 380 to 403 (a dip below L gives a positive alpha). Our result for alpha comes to 1.8 kPa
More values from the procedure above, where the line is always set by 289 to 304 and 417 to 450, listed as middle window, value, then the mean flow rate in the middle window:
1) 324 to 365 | -0.4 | 240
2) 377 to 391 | 0.8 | 235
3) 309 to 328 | -0.1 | 232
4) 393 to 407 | 0.5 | 244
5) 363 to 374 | 0.2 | 241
